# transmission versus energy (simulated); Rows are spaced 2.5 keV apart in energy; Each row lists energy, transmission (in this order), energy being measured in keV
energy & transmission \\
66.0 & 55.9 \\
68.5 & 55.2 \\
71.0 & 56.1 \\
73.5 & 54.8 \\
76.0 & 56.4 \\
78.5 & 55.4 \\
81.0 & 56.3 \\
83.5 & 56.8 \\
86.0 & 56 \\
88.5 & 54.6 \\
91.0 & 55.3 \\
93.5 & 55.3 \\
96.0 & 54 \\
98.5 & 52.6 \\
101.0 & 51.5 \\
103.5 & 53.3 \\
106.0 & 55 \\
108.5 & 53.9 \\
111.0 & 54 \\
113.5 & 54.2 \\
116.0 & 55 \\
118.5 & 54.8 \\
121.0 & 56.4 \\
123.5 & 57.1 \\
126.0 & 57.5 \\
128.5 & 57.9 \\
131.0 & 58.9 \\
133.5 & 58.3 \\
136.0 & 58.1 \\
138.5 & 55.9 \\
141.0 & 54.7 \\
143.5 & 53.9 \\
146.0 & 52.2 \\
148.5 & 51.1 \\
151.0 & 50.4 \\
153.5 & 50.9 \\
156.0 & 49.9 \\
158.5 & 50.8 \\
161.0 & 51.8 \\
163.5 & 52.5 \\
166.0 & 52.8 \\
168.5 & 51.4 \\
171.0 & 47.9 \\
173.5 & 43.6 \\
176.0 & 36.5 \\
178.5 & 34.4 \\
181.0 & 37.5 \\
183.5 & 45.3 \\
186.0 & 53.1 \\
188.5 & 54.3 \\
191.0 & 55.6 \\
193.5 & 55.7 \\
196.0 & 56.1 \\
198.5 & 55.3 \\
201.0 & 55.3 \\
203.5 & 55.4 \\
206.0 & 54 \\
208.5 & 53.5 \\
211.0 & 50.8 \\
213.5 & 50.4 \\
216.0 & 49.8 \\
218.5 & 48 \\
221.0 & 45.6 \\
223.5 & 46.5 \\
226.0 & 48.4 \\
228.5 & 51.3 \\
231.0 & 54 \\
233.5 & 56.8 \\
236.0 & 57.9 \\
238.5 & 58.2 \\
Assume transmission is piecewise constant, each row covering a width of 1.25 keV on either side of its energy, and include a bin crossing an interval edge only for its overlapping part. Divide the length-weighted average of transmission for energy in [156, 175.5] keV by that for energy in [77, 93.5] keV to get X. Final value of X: 0.9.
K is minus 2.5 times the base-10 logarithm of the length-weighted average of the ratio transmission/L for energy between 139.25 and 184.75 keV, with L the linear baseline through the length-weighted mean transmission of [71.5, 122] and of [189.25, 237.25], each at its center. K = 0.11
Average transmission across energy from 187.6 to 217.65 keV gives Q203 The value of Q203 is 53.8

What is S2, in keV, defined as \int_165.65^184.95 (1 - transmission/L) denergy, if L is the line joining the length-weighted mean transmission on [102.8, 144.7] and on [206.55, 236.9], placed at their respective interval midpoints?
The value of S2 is 3.6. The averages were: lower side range 55.9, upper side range 51.1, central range 43.3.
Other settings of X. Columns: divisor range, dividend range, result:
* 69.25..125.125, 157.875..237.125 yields 0.92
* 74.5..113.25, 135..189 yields 0.90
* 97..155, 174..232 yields 0.91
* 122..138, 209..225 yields 0.84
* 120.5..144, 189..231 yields 0.91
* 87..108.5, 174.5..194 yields 0.86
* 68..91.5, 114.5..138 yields 1.02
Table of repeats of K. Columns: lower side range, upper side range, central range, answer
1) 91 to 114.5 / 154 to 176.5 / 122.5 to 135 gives -0.12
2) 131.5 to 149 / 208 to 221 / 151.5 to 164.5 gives 0.06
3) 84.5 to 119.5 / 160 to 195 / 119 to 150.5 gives -0.09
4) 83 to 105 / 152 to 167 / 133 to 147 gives -0.06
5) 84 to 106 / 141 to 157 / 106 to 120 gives -0.02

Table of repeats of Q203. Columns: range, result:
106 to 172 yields 54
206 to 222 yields 50.1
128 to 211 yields 51.6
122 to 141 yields 57.5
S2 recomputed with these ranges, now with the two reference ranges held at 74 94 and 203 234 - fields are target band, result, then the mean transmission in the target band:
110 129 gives -0.5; 55.8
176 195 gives 1.7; 47.3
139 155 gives 0.3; 52.3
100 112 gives 0.3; 53.6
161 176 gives 1.1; 48.7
